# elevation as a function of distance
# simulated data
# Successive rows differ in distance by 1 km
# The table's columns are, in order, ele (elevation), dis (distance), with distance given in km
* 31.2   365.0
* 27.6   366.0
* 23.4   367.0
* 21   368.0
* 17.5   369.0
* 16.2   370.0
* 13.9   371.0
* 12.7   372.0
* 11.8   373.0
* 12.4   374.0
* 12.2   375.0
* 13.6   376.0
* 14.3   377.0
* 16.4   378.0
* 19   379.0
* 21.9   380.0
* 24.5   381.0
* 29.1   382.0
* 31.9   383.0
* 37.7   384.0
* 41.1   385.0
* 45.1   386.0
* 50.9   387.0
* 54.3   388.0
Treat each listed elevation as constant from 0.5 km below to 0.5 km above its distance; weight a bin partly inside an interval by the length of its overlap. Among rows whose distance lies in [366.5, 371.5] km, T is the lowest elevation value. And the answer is 13.9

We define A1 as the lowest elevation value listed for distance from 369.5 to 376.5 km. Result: 11.8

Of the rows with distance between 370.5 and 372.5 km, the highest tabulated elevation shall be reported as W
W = 13.9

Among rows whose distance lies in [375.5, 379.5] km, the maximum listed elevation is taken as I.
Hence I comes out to 19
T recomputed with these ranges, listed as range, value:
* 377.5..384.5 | 16.4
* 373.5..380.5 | 12.2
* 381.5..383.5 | 29.1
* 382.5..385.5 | 31.9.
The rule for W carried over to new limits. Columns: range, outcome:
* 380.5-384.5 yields 37.7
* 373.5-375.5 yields 12.4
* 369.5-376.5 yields 16.2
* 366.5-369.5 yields 23.4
